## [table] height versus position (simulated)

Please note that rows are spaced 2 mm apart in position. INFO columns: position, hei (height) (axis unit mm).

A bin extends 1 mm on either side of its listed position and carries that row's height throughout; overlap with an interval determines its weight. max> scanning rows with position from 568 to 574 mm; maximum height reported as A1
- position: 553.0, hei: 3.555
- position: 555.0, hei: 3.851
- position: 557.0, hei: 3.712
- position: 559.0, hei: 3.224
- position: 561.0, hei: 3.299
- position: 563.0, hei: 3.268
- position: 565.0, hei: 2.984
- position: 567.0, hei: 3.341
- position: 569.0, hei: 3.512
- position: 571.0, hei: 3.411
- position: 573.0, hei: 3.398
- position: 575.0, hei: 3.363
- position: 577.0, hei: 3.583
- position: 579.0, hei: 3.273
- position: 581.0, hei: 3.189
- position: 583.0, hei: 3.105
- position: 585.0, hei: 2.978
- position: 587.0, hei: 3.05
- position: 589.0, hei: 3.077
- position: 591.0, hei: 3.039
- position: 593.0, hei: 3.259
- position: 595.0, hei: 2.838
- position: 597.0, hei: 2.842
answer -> 3.512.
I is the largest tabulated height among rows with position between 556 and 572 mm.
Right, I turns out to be 3.712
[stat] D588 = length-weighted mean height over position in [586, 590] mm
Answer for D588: 3.06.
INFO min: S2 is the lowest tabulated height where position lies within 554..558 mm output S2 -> 3.712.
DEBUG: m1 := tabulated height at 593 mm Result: 3.259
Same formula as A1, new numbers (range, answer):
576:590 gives 3.583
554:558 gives 3.851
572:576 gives 3.398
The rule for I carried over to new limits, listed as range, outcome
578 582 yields 3.273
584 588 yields 3.05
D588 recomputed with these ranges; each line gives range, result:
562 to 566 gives 3.13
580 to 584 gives 3.15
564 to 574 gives 3.33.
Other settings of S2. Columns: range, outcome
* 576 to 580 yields 3.273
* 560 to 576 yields 2.984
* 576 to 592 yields 2.978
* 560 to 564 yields 3.268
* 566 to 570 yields 3.341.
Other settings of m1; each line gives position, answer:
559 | 3.224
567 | 3.341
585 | 2.978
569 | 3.512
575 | 3.363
